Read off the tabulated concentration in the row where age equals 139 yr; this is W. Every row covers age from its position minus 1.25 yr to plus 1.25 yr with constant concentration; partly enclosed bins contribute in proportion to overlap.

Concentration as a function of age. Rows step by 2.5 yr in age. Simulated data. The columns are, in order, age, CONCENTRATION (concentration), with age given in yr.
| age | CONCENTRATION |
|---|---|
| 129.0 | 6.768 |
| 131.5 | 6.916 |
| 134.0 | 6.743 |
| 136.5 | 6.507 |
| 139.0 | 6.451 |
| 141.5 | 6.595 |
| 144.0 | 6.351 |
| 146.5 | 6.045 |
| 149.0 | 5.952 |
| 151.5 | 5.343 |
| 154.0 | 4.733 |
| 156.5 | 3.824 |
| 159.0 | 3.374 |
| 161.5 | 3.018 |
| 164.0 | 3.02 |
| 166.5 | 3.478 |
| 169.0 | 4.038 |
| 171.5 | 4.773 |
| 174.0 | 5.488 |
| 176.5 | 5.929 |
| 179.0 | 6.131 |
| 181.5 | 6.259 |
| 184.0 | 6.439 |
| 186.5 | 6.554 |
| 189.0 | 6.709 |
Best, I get 6.451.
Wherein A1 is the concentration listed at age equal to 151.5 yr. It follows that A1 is 5.343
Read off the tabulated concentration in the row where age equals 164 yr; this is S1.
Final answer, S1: 3.02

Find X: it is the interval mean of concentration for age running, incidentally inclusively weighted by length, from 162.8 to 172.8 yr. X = 3.84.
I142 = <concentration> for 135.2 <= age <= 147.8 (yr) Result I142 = 6.39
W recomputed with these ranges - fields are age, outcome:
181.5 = 6.259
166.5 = 3.478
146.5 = 6.045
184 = 6.439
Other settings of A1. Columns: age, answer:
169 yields 4.038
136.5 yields 6.507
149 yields 5.952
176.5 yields 5.929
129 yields 6.768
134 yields 6.743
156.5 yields 3.824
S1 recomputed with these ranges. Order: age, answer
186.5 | 6.554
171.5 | 4.773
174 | 5.488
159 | 3.374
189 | 6.709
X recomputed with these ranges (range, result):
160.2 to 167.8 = 3.18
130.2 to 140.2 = 6.66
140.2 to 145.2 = 6.47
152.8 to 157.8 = 4.26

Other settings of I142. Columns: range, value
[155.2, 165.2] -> 3.32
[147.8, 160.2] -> 4.65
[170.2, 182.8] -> 5.71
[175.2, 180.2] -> 6.02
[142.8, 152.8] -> 5.91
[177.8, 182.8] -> 6.2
